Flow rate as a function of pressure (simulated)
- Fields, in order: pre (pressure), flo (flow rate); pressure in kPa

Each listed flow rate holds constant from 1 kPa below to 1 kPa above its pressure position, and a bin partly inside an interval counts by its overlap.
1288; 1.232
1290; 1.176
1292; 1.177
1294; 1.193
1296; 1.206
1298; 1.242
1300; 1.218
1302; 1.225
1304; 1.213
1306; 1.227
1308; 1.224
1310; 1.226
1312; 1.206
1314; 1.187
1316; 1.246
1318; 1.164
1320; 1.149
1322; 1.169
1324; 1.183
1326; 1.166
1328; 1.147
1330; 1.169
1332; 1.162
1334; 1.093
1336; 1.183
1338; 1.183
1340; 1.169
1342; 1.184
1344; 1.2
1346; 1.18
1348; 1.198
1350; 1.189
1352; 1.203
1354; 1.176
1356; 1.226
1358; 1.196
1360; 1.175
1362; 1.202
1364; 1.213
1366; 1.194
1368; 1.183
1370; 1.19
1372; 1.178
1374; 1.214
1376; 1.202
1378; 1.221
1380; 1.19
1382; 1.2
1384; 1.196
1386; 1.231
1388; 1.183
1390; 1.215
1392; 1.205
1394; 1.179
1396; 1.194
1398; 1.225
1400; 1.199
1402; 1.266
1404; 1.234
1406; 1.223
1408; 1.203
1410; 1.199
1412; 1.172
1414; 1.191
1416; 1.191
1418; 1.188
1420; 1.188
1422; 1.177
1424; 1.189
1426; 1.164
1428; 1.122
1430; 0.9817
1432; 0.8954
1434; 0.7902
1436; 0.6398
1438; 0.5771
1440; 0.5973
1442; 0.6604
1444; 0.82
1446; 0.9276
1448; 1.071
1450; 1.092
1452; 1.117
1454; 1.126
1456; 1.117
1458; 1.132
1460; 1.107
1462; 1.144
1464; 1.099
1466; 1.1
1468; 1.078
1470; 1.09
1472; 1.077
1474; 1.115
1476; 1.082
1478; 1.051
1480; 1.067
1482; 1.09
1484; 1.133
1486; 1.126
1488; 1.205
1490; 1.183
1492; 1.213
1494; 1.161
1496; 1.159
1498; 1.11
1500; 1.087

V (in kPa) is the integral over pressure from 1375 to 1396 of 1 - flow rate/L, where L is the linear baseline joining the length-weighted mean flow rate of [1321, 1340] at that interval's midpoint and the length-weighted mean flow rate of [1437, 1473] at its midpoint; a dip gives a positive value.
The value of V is -2.2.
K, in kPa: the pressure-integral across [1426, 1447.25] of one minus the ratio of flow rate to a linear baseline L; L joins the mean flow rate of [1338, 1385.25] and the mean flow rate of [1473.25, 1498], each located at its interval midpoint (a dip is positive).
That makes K 6.16 kPa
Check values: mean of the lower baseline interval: 1.19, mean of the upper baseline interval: 1.13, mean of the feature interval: 0.821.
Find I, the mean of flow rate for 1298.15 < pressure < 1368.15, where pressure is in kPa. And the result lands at 1.19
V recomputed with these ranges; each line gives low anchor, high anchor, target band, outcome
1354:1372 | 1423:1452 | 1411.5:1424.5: -2.7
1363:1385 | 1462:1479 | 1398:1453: 4.8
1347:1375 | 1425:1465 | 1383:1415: -3.5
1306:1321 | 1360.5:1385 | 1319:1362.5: 0.8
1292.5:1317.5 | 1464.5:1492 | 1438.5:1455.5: 3.1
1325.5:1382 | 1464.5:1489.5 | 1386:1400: -0.5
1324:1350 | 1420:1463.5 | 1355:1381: -2.0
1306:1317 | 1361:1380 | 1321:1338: 0.7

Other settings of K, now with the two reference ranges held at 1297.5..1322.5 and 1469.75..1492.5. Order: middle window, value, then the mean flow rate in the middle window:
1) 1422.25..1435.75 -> 1.6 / 1.01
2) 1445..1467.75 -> 0.8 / 1.09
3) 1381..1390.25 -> -0.3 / 1.2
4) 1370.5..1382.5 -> -0.3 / 1.2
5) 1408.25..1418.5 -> -0.3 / 1.19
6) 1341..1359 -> -0.1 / 1.19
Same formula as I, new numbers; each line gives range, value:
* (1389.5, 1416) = 1.21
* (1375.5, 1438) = 1.14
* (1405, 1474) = 1.04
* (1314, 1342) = 1.17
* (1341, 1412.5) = 1.2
